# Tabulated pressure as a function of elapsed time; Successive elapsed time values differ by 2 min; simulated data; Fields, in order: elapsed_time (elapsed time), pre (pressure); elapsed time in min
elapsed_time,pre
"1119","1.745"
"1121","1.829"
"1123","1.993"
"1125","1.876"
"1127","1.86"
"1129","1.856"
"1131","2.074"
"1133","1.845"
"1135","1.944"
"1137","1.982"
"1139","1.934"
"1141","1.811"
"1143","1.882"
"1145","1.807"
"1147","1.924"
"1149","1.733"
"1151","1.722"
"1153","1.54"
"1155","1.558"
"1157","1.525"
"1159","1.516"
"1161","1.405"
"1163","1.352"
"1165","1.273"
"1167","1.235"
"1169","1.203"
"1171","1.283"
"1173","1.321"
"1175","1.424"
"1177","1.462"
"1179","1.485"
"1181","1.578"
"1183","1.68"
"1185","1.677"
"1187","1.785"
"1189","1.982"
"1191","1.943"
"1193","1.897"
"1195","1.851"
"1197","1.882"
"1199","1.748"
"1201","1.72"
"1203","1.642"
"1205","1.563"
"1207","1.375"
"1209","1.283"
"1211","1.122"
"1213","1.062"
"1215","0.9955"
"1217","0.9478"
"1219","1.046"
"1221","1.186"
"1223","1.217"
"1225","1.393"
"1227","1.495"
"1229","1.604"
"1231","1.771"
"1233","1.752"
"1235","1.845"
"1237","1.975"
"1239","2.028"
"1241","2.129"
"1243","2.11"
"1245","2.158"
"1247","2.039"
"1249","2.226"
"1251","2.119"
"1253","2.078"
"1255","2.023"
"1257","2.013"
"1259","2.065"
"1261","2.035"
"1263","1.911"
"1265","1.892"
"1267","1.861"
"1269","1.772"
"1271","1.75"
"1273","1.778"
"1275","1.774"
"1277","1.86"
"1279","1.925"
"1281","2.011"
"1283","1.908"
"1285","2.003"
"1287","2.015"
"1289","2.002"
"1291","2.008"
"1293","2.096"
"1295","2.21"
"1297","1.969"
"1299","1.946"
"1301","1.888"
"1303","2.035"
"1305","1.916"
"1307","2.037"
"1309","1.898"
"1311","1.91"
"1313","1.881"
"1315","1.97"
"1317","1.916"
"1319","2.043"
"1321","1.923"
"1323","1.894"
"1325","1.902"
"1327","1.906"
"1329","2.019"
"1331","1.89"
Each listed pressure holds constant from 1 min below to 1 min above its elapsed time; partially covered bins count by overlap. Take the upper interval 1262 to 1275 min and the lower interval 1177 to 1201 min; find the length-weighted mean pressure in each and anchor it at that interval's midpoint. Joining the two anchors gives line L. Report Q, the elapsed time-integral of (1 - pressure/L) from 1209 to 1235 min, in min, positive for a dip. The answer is 6.8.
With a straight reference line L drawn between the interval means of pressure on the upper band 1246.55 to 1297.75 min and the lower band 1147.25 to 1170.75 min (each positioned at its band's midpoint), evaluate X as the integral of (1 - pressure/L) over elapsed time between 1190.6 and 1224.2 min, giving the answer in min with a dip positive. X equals 4.9 min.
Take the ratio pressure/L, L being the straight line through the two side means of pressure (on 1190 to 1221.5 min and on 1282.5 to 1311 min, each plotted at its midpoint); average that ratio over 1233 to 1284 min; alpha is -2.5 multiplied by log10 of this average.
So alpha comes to -0.12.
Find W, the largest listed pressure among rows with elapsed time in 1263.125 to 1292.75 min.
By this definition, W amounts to 2.015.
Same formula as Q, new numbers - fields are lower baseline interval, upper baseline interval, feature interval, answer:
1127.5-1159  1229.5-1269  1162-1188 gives 5.8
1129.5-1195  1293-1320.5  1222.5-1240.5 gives 1.1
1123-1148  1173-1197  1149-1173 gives 5.0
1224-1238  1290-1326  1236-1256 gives -3.9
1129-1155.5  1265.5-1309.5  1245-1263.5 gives -1.5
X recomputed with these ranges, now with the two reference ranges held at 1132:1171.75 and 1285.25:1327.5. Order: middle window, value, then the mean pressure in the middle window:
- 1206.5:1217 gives 3.7 min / 1.14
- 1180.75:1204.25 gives -1.0 min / 1.79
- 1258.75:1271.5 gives -0.1 min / 1.89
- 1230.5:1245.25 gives -1.2 min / 1.97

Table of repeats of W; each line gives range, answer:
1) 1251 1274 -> 2.119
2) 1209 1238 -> 1.975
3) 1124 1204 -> 2.074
